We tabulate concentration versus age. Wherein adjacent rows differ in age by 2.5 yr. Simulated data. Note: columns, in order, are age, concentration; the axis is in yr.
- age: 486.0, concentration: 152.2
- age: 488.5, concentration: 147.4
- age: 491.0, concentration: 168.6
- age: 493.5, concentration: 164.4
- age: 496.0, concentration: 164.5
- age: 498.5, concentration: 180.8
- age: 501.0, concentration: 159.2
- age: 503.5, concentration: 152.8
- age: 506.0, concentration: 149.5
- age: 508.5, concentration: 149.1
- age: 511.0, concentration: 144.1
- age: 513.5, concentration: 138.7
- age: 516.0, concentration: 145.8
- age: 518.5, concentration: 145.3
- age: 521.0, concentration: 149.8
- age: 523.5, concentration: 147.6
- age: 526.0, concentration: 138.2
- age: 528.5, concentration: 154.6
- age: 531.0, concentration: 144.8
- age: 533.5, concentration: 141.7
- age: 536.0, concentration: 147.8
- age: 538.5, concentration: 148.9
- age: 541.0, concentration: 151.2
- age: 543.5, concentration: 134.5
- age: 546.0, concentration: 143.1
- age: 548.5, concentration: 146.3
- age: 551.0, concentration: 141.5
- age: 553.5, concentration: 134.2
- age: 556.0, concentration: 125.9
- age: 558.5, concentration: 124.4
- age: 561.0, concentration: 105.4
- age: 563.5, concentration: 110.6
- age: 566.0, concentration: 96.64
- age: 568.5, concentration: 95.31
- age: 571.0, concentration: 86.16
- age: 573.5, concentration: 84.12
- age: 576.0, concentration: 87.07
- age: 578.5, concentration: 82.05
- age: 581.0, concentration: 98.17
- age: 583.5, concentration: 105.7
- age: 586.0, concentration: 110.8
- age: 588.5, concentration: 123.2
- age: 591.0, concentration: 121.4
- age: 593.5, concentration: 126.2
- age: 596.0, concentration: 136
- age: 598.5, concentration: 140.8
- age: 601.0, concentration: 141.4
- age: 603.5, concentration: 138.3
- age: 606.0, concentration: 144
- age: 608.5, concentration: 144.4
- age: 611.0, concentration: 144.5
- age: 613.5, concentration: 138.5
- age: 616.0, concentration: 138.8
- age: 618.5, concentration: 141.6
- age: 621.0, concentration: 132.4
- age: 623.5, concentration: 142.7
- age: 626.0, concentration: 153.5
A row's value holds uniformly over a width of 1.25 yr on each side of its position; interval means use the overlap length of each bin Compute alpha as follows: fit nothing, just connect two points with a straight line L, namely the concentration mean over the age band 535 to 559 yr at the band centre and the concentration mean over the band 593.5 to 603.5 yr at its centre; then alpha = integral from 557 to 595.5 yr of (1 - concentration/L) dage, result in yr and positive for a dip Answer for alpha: 9.47 yr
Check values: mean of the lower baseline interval 140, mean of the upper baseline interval 138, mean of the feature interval 105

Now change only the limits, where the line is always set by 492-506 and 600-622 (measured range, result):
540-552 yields 0.8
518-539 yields 1.4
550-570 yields 4.6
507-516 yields 0.9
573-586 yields 4.7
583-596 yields 2.2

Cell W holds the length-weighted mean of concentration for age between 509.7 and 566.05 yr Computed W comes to 138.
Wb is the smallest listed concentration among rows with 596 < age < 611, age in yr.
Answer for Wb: 136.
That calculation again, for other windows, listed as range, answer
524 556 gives 125.9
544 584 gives 82.05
